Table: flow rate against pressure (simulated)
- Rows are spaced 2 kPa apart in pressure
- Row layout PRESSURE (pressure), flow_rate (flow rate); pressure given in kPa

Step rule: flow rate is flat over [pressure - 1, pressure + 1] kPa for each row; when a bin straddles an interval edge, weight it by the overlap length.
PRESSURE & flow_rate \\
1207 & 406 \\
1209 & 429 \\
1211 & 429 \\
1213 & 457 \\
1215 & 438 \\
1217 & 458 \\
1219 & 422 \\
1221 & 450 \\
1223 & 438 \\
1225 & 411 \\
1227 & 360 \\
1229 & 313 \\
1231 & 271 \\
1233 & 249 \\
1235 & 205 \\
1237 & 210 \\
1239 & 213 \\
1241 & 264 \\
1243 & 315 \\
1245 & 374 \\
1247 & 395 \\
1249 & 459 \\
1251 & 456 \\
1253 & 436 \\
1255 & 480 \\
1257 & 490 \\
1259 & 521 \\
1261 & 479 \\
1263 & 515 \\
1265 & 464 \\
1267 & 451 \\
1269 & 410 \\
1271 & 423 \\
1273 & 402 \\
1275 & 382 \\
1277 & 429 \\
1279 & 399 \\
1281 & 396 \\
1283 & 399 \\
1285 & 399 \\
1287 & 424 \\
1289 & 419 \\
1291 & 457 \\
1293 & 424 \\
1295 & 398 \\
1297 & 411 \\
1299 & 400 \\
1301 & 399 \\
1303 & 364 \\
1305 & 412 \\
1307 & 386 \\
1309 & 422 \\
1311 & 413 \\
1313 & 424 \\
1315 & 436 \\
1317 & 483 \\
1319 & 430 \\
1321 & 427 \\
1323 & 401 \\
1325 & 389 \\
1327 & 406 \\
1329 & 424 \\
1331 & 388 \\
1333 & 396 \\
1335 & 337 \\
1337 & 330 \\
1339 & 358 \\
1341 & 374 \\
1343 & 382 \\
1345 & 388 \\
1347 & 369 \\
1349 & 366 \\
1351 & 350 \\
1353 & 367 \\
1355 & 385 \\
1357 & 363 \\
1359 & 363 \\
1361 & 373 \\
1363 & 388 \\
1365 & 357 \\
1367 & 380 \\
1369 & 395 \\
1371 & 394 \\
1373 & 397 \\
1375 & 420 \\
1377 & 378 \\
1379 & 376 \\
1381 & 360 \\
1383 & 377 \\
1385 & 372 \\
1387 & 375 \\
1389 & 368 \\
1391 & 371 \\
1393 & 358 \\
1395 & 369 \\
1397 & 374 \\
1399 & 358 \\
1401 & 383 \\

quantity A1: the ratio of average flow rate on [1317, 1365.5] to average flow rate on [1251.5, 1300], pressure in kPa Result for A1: 0.9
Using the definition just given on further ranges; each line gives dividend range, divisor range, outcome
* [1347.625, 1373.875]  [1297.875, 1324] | 0.90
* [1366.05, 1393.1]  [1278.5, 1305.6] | 0.93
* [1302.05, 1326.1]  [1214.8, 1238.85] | 1.21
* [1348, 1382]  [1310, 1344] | 0.94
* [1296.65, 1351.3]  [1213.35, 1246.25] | 1.16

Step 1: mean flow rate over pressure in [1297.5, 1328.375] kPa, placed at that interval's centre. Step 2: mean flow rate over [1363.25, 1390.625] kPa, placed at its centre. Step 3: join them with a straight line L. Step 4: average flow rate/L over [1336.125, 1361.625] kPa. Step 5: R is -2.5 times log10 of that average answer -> 0.08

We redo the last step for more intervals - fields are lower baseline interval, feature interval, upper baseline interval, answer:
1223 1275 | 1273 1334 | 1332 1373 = -0.093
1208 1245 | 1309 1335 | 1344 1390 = -0.129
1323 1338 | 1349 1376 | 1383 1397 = -0.009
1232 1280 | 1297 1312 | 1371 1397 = -0.037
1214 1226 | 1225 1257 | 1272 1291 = 0.242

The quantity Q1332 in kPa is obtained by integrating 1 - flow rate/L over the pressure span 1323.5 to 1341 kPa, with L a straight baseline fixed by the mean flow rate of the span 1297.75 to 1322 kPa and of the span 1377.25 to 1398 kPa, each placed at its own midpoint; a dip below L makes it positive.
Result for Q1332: 1.1 kPa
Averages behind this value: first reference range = 416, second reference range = 370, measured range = 379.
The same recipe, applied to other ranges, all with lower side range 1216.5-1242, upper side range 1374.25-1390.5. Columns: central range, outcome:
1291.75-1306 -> -2.2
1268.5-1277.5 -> -1.8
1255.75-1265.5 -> -4.6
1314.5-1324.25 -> -2.1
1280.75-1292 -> -2.4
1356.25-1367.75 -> 0.0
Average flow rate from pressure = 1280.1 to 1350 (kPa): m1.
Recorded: 401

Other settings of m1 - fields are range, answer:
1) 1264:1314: 412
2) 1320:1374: 380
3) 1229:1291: 391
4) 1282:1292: 420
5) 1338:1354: 369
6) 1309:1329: 423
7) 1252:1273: 464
